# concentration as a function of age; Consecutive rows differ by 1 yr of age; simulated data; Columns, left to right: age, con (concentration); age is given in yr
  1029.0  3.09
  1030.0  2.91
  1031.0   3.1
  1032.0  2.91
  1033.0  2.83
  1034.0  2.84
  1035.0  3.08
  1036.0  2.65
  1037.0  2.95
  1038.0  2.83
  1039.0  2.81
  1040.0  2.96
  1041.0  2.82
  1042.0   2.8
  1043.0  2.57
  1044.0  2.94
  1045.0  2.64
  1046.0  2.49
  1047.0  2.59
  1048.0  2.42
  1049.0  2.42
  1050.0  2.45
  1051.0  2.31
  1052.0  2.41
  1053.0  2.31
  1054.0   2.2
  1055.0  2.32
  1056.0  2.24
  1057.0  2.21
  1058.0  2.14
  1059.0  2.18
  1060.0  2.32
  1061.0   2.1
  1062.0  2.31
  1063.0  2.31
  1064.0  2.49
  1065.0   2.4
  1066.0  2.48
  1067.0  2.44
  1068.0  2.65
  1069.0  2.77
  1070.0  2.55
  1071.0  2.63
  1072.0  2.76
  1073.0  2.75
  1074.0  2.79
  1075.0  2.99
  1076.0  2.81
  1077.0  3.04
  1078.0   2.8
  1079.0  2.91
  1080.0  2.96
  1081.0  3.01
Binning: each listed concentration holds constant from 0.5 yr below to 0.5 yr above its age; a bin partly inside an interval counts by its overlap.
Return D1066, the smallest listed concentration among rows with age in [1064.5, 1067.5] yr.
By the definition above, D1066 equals 2.4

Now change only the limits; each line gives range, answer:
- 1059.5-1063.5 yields 2.1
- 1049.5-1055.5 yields 2.2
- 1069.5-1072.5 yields 2.55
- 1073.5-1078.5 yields 2.79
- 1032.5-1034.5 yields 2.83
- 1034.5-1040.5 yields 2.65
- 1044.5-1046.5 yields 2.49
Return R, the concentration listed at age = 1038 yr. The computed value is 2.83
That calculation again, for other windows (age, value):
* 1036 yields 2.65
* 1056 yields 2.24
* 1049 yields 2.42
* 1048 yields 2.42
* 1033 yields 2.83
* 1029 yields 3.09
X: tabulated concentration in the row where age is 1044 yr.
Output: 2.94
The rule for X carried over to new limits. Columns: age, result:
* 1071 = 2.63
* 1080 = 2.96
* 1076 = 2.81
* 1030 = 2.91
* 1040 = 2.96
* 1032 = 2.91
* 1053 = 2.31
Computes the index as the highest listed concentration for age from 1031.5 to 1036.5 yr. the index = 3.08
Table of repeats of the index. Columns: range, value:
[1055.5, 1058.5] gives 2.24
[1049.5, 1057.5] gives 2.45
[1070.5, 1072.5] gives 2.76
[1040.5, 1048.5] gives 2.94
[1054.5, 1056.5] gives 2.32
